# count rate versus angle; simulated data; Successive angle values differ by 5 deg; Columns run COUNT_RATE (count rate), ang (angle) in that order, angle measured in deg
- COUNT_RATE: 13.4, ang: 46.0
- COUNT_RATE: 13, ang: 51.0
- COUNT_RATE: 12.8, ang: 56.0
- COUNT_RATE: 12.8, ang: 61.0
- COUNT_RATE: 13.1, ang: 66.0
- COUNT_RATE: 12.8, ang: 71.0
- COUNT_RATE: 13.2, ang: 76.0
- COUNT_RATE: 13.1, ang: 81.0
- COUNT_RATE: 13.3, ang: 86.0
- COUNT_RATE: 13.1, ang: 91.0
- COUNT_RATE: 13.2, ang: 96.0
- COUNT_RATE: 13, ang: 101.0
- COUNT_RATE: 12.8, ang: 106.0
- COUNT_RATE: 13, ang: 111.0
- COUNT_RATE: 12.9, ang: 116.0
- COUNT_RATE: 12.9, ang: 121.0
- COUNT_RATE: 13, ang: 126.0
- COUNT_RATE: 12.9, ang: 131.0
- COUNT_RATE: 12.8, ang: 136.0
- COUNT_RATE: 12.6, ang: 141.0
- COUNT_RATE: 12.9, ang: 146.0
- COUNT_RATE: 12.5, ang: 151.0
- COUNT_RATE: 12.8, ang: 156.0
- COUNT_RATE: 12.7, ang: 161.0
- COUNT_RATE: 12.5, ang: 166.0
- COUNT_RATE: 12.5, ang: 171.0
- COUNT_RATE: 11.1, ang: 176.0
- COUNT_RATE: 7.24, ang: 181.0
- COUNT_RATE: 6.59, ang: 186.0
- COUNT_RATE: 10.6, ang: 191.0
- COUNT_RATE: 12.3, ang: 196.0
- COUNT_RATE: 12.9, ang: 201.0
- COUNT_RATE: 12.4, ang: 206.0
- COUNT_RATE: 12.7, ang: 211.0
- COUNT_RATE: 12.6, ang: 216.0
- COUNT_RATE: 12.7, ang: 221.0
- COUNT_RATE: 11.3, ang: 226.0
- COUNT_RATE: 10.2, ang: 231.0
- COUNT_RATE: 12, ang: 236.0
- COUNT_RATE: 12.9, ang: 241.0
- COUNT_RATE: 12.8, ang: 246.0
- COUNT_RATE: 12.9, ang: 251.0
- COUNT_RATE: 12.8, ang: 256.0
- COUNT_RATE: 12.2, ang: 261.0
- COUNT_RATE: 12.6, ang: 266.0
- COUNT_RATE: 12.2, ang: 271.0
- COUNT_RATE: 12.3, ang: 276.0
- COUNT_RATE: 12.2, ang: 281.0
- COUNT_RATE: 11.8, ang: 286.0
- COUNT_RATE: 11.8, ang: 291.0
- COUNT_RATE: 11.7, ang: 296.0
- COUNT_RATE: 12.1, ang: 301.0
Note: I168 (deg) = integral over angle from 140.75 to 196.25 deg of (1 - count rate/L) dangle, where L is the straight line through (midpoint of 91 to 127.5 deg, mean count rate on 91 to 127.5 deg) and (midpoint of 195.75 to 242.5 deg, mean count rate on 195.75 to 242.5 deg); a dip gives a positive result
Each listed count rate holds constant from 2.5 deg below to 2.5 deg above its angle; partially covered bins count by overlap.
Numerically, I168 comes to 5.69 deg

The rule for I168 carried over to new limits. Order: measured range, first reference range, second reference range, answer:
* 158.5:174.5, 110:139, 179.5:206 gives -1.7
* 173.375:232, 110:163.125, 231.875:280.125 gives 7.1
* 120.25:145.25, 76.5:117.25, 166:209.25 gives -1.3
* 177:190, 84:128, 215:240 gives 4.7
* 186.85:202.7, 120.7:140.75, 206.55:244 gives 1.3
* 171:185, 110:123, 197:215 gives 3.6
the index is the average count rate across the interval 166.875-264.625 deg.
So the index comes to 11.6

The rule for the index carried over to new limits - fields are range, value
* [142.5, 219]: 11.6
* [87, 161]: 12.9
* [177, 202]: 9.82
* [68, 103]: 13.1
